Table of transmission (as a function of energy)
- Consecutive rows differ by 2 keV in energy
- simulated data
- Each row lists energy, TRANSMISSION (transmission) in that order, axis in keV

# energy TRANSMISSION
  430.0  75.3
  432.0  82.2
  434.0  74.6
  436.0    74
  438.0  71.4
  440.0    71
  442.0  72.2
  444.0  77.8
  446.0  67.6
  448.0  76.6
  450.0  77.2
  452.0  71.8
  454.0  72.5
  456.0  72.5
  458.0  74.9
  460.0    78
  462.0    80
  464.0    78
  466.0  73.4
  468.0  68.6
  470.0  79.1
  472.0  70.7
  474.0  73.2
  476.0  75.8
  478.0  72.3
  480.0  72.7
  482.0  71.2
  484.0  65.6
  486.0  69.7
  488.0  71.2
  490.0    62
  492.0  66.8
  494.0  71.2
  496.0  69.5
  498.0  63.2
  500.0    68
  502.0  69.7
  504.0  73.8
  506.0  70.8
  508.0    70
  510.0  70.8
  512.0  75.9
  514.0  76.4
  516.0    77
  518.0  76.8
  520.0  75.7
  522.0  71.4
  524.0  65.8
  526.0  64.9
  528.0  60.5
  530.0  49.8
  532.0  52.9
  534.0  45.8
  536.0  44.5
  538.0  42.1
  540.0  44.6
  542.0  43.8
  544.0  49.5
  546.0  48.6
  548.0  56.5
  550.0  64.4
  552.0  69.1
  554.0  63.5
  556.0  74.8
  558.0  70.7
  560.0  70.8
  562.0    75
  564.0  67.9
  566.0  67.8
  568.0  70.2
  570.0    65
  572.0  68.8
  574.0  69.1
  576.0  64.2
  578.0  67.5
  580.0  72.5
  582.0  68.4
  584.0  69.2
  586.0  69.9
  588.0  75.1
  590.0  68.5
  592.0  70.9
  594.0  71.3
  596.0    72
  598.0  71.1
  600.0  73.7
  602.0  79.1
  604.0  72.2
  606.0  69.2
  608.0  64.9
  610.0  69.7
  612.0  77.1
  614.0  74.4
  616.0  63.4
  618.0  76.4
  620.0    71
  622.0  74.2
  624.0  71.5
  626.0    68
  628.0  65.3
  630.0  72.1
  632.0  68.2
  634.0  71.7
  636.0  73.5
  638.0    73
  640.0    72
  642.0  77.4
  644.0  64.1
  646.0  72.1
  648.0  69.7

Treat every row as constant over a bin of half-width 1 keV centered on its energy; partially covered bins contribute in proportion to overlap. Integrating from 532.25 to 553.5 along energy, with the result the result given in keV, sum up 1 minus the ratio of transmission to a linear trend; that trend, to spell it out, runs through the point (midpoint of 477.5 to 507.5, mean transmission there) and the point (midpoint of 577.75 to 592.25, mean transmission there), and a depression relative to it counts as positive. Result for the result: 5.65 keV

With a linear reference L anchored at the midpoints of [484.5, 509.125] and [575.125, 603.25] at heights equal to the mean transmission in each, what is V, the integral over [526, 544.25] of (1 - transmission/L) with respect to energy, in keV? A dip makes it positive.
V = 5.4 keV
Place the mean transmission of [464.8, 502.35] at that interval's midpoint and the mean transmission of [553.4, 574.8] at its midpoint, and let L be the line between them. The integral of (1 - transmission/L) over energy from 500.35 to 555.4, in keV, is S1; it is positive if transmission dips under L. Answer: 6.06 keV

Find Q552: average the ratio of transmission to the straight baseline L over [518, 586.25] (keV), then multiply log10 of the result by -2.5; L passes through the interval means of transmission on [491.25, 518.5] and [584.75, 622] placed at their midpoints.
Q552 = 0.14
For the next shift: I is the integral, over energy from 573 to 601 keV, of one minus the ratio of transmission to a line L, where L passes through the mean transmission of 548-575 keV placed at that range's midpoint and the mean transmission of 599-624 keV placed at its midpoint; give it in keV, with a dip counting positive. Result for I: 0.05 keV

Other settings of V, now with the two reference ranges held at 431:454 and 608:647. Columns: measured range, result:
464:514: 1.7 keV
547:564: 1.0 keV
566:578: 0.8 keV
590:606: -0.2 keV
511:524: -0.3 keV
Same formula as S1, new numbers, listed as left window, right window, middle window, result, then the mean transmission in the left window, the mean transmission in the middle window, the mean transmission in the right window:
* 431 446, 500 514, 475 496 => 0.81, 74.3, 69.8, 71.9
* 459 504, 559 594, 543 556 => 1.89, 71.4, 59.8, 69.5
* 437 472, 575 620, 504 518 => -0.16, 74.2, 73.7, 70.9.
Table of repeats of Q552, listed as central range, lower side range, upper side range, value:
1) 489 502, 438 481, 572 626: 0.10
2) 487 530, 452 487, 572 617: 0.04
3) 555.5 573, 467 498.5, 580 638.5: 0.01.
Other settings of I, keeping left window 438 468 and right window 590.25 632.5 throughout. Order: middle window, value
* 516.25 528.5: 0.5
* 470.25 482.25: 0.1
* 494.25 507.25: 0.7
